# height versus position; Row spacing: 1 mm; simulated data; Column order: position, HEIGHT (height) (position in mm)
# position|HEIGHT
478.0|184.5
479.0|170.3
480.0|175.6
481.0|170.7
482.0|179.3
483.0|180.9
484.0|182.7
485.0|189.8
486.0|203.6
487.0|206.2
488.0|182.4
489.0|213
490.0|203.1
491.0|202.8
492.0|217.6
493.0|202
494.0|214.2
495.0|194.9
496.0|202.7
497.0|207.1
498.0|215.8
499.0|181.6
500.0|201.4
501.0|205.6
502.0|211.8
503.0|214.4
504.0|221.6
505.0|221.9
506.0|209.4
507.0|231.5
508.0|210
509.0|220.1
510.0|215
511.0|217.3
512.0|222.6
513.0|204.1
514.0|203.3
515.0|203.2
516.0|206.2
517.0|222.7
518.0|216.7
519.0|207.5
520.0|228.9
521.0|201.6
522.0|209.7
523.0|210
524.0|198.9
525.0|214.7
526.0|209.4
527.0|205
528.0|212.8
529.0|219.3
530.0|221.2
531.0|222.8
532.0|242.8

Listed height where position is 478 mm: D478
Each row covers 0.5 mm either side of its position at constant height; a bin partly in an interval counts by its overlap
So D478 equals 184.5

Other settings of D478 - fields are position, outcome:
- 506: 209.4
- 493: 202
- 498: 215.8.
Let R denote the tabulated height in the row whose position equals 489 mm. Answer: 213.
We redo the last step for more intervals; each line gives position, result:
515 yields 203.2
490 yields 203.1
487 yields 206.2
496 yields 202.7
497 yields 207.1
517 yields 222.7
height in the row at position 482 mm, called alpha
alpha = 179.3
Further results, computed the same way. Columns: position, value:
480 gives 175.6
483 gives 180.9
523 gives 210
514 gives 203.3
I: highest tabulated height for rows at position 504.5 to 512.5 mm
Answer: 231.5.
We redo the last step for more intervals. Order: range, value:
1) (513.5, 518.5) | 222.7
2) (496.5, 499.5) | 215.8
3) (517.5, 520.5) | 228.9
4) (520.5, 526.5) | 214.7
